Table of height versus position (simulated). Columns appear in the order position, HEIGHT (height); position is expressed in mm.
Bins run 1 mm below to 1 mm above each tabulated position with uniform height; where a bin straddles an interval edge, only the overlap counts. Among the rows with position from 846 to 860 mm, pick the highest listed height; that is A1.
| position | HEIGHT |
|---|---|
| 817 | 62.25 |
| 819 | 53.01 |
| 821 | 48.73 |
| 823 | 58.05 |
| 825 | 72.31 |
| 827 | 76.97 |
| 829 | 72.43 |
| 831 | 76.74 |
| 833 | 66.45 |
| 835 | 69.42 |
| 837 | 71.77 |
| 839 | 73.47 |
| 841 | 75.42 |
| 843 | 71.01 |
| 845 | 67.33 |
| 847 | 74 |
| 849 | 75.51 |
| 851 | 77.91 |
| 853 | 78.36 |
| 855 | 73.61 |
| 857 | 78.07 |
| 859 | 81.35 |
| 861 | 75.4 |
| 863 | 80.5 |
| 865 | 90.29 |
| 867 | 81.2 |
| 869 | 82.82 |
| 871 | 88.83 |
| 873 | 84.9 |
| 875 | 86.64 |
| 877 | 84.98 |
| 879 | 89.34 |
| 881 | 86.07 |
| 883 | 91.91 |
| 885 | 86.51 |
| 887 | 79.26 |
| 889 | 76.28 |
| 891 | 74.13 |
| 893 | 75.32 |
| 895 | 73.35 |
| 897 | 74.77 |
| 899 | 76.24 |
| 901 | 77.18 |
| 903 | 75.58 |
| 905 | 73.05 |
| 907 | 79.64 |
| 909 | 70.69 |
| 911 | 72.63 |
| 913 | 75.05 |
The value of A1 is 81.35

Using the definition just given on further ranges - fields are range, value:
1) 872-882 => 89.34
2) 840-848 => 75.42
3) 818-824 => 58.05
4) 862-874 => 90.29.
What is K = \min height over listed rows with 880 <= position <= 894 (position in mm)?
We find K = 74.13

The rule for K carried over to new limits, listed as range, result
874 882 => 84.98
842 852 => 67.33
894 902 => 73.35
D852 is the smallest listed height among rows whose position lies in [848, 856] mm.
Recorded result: 73.61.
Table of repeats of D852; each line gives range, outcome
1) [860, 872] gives 75.4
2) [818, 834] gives 48.73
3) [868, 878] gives 82.82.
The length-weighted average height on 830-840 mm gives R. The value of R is 71.6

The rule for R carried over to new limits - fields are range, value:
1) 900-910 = 75.2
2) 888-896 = 74.8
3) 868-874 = 85.5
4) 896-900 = 75.5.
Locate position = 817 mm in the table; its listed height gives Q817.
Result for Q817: 62.25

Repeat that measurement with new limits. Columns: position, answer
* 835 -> 69.42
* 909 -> 70.69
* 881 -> 86.07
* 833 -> 66.45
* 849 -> 75.51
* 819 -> 53.01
